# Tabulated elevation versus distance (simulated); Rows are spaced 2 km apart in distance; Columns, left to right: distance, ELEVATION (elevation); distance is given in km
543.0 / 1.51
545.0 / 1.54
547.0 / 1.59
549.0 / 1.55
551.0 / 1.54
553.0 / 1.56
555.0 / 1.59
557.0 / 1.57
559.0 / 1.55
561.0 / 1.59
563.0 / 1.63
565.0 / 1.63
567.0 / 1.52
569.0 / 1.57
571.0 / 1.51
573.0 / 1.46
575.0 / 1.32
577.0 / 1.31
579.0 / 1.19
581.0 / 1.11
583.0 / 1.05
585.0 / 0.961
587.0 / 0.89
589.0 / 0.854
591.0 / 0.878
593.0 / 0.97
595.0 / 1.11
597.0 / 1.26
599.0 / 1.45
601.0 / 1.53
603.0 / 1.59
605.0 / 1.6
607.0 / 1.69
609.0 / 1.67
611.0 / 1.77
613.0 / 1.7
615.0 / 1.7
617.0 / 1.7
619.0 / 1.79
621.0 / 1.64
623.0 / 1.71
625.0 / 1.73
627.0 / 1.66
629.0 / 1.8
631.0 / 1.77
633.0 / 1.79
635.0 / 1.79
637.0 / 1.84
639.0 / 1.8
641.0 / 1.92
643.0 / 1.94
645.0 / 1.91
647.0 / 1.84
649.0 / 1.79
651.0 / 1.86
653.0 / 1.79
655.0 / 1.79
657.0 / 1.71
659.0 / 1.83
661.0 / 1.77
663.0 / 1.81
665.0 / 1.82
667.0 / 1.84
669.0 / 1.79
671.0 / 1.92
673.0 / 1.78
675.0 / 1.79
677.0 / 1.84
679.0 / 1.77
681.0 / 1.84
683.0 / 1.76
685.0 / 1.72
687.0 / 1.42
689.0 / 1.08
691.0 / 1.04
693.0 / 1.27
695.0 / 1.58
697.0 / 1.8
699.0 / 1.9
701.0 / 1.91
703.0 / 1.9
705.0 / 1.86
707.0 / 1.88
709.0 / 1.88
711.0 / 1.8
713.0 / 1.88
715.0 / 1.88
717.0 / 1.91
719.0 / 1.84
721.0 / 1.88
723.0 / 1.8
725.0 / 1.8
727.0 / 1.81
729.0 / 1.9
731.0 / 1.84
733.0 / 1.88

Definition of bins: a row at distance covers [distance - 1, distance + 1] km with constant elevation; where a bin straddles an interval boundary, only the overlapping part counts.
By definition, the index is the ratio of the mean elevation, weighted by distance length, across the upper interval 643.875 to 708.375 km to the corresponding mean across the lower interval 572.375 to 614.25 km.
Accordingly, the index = 1.3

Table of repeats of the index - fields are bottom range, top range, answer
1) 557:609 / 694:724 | 1.38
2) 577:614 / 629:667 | 1.41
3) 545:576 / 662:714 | 1.12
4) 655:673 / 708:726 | 1.02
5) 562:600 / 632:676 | 1.46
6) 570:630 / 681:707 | 1.14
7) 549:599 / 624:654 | 1.37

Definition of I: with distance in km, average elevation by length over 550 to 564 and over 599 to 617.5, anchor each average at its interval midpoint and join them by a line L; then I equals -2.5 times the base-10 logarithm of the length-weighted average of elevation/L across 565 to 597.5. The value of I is 0.32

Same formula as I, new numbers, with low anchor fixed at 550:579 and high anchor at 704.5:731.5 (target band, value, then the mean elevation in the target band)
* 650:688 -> -0.02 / 1.78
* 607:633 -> -0.05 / 1.72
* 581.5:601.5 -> 0.40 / 1.08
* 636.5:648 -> -0.12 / 1.88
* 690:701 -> 0.16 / 1.55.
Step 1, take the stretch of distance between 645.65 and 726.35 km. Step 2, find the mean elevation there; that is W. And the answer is 1.76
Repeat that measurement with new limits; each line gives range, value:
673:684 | 1.8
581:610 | 1.25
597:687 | 1.75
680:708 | 1.64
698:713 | 1.88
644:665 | 1.81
